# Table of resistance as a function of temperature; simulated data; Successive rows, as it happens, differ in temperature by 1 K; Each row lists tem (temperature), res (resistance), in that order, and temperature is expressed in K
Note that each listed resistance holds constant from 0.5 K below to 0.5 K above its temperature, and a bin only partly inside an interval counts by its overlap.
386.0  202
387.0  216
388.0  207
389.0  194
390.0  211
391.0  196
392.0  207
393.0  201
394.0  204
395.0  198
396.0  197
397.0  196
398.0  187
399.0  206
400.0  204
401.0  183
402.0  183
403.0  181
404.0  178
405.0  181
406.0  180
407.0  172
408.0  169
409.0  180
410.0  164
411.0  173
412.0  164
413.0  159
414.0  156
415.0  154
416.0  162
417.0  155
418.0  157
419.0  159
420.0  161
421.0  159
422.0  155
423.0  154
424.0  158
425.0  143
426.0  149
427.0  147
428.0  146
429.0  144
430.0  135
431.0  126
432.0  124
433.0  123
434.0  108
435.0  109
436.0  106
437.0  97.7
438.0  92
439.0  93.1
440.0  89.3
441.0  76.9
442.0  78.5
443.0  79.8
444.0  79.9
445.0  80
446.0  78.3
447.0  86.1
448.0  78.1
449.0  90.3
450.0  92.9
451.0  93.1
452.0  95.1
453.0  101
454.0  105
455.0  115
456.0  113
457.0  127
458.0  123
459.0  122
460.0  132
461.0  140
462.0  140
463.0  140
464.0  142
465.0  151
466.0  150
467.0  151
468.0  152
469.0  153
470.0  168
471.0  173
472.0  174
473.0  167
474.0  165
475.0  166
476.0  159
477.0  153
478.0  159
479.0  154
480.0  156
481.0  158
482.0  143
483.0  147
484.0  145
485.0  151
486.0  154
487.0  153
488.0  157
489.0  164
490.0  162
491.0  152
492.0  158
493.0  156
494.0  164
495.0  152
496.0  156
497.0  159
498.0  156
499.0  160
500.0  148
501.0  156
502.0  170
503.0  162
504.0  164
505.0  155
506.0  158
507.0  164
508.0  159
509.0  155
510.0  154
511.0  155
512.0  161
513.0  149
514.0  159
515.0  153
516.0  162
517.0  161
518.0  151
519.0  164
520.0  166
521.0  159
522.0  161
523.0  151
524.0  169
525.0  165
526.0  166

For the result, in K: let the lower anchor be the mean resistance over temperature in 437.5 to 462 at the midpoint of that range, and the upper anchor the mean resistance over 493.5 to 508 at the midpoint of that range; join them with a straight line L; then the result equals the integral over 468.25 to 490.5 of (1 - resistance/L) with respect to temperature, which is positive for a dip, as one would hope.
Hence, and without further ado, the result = -4.2 K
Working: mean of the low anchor 99.2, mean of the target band 158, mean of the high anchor 159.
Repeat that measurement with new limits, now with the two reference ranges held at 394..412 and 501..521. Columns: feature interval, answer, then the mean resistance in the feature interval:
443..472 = 8.54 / 121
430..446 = 7.09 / 98.1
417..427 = 1.40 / 155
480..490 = 0.72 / 153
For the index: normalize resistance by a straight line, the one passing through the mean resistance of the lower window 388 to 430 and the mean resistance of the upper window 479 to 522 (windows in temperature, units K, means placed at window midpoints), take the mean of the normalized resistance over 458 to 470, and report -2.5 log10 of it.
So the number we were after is 0.14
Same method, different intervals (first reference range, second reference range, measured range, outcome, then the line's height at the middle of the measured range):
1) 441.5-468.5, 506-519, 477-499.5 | -0.126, 138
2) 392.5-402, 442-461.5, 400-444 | 0.085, 153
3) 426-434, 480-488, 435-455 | 0.468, 139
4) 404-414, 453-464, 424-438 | 0.186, 151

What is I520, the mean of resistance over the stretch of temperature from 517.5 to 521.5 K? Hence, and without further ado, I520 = 160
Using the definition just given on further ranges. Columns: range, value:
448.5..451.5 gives 92.1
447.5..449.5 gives 84.2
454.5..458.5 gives 120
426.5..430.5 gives 143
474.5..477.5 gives 159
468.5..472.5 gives 167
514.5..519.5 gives 158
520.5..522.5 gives 160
